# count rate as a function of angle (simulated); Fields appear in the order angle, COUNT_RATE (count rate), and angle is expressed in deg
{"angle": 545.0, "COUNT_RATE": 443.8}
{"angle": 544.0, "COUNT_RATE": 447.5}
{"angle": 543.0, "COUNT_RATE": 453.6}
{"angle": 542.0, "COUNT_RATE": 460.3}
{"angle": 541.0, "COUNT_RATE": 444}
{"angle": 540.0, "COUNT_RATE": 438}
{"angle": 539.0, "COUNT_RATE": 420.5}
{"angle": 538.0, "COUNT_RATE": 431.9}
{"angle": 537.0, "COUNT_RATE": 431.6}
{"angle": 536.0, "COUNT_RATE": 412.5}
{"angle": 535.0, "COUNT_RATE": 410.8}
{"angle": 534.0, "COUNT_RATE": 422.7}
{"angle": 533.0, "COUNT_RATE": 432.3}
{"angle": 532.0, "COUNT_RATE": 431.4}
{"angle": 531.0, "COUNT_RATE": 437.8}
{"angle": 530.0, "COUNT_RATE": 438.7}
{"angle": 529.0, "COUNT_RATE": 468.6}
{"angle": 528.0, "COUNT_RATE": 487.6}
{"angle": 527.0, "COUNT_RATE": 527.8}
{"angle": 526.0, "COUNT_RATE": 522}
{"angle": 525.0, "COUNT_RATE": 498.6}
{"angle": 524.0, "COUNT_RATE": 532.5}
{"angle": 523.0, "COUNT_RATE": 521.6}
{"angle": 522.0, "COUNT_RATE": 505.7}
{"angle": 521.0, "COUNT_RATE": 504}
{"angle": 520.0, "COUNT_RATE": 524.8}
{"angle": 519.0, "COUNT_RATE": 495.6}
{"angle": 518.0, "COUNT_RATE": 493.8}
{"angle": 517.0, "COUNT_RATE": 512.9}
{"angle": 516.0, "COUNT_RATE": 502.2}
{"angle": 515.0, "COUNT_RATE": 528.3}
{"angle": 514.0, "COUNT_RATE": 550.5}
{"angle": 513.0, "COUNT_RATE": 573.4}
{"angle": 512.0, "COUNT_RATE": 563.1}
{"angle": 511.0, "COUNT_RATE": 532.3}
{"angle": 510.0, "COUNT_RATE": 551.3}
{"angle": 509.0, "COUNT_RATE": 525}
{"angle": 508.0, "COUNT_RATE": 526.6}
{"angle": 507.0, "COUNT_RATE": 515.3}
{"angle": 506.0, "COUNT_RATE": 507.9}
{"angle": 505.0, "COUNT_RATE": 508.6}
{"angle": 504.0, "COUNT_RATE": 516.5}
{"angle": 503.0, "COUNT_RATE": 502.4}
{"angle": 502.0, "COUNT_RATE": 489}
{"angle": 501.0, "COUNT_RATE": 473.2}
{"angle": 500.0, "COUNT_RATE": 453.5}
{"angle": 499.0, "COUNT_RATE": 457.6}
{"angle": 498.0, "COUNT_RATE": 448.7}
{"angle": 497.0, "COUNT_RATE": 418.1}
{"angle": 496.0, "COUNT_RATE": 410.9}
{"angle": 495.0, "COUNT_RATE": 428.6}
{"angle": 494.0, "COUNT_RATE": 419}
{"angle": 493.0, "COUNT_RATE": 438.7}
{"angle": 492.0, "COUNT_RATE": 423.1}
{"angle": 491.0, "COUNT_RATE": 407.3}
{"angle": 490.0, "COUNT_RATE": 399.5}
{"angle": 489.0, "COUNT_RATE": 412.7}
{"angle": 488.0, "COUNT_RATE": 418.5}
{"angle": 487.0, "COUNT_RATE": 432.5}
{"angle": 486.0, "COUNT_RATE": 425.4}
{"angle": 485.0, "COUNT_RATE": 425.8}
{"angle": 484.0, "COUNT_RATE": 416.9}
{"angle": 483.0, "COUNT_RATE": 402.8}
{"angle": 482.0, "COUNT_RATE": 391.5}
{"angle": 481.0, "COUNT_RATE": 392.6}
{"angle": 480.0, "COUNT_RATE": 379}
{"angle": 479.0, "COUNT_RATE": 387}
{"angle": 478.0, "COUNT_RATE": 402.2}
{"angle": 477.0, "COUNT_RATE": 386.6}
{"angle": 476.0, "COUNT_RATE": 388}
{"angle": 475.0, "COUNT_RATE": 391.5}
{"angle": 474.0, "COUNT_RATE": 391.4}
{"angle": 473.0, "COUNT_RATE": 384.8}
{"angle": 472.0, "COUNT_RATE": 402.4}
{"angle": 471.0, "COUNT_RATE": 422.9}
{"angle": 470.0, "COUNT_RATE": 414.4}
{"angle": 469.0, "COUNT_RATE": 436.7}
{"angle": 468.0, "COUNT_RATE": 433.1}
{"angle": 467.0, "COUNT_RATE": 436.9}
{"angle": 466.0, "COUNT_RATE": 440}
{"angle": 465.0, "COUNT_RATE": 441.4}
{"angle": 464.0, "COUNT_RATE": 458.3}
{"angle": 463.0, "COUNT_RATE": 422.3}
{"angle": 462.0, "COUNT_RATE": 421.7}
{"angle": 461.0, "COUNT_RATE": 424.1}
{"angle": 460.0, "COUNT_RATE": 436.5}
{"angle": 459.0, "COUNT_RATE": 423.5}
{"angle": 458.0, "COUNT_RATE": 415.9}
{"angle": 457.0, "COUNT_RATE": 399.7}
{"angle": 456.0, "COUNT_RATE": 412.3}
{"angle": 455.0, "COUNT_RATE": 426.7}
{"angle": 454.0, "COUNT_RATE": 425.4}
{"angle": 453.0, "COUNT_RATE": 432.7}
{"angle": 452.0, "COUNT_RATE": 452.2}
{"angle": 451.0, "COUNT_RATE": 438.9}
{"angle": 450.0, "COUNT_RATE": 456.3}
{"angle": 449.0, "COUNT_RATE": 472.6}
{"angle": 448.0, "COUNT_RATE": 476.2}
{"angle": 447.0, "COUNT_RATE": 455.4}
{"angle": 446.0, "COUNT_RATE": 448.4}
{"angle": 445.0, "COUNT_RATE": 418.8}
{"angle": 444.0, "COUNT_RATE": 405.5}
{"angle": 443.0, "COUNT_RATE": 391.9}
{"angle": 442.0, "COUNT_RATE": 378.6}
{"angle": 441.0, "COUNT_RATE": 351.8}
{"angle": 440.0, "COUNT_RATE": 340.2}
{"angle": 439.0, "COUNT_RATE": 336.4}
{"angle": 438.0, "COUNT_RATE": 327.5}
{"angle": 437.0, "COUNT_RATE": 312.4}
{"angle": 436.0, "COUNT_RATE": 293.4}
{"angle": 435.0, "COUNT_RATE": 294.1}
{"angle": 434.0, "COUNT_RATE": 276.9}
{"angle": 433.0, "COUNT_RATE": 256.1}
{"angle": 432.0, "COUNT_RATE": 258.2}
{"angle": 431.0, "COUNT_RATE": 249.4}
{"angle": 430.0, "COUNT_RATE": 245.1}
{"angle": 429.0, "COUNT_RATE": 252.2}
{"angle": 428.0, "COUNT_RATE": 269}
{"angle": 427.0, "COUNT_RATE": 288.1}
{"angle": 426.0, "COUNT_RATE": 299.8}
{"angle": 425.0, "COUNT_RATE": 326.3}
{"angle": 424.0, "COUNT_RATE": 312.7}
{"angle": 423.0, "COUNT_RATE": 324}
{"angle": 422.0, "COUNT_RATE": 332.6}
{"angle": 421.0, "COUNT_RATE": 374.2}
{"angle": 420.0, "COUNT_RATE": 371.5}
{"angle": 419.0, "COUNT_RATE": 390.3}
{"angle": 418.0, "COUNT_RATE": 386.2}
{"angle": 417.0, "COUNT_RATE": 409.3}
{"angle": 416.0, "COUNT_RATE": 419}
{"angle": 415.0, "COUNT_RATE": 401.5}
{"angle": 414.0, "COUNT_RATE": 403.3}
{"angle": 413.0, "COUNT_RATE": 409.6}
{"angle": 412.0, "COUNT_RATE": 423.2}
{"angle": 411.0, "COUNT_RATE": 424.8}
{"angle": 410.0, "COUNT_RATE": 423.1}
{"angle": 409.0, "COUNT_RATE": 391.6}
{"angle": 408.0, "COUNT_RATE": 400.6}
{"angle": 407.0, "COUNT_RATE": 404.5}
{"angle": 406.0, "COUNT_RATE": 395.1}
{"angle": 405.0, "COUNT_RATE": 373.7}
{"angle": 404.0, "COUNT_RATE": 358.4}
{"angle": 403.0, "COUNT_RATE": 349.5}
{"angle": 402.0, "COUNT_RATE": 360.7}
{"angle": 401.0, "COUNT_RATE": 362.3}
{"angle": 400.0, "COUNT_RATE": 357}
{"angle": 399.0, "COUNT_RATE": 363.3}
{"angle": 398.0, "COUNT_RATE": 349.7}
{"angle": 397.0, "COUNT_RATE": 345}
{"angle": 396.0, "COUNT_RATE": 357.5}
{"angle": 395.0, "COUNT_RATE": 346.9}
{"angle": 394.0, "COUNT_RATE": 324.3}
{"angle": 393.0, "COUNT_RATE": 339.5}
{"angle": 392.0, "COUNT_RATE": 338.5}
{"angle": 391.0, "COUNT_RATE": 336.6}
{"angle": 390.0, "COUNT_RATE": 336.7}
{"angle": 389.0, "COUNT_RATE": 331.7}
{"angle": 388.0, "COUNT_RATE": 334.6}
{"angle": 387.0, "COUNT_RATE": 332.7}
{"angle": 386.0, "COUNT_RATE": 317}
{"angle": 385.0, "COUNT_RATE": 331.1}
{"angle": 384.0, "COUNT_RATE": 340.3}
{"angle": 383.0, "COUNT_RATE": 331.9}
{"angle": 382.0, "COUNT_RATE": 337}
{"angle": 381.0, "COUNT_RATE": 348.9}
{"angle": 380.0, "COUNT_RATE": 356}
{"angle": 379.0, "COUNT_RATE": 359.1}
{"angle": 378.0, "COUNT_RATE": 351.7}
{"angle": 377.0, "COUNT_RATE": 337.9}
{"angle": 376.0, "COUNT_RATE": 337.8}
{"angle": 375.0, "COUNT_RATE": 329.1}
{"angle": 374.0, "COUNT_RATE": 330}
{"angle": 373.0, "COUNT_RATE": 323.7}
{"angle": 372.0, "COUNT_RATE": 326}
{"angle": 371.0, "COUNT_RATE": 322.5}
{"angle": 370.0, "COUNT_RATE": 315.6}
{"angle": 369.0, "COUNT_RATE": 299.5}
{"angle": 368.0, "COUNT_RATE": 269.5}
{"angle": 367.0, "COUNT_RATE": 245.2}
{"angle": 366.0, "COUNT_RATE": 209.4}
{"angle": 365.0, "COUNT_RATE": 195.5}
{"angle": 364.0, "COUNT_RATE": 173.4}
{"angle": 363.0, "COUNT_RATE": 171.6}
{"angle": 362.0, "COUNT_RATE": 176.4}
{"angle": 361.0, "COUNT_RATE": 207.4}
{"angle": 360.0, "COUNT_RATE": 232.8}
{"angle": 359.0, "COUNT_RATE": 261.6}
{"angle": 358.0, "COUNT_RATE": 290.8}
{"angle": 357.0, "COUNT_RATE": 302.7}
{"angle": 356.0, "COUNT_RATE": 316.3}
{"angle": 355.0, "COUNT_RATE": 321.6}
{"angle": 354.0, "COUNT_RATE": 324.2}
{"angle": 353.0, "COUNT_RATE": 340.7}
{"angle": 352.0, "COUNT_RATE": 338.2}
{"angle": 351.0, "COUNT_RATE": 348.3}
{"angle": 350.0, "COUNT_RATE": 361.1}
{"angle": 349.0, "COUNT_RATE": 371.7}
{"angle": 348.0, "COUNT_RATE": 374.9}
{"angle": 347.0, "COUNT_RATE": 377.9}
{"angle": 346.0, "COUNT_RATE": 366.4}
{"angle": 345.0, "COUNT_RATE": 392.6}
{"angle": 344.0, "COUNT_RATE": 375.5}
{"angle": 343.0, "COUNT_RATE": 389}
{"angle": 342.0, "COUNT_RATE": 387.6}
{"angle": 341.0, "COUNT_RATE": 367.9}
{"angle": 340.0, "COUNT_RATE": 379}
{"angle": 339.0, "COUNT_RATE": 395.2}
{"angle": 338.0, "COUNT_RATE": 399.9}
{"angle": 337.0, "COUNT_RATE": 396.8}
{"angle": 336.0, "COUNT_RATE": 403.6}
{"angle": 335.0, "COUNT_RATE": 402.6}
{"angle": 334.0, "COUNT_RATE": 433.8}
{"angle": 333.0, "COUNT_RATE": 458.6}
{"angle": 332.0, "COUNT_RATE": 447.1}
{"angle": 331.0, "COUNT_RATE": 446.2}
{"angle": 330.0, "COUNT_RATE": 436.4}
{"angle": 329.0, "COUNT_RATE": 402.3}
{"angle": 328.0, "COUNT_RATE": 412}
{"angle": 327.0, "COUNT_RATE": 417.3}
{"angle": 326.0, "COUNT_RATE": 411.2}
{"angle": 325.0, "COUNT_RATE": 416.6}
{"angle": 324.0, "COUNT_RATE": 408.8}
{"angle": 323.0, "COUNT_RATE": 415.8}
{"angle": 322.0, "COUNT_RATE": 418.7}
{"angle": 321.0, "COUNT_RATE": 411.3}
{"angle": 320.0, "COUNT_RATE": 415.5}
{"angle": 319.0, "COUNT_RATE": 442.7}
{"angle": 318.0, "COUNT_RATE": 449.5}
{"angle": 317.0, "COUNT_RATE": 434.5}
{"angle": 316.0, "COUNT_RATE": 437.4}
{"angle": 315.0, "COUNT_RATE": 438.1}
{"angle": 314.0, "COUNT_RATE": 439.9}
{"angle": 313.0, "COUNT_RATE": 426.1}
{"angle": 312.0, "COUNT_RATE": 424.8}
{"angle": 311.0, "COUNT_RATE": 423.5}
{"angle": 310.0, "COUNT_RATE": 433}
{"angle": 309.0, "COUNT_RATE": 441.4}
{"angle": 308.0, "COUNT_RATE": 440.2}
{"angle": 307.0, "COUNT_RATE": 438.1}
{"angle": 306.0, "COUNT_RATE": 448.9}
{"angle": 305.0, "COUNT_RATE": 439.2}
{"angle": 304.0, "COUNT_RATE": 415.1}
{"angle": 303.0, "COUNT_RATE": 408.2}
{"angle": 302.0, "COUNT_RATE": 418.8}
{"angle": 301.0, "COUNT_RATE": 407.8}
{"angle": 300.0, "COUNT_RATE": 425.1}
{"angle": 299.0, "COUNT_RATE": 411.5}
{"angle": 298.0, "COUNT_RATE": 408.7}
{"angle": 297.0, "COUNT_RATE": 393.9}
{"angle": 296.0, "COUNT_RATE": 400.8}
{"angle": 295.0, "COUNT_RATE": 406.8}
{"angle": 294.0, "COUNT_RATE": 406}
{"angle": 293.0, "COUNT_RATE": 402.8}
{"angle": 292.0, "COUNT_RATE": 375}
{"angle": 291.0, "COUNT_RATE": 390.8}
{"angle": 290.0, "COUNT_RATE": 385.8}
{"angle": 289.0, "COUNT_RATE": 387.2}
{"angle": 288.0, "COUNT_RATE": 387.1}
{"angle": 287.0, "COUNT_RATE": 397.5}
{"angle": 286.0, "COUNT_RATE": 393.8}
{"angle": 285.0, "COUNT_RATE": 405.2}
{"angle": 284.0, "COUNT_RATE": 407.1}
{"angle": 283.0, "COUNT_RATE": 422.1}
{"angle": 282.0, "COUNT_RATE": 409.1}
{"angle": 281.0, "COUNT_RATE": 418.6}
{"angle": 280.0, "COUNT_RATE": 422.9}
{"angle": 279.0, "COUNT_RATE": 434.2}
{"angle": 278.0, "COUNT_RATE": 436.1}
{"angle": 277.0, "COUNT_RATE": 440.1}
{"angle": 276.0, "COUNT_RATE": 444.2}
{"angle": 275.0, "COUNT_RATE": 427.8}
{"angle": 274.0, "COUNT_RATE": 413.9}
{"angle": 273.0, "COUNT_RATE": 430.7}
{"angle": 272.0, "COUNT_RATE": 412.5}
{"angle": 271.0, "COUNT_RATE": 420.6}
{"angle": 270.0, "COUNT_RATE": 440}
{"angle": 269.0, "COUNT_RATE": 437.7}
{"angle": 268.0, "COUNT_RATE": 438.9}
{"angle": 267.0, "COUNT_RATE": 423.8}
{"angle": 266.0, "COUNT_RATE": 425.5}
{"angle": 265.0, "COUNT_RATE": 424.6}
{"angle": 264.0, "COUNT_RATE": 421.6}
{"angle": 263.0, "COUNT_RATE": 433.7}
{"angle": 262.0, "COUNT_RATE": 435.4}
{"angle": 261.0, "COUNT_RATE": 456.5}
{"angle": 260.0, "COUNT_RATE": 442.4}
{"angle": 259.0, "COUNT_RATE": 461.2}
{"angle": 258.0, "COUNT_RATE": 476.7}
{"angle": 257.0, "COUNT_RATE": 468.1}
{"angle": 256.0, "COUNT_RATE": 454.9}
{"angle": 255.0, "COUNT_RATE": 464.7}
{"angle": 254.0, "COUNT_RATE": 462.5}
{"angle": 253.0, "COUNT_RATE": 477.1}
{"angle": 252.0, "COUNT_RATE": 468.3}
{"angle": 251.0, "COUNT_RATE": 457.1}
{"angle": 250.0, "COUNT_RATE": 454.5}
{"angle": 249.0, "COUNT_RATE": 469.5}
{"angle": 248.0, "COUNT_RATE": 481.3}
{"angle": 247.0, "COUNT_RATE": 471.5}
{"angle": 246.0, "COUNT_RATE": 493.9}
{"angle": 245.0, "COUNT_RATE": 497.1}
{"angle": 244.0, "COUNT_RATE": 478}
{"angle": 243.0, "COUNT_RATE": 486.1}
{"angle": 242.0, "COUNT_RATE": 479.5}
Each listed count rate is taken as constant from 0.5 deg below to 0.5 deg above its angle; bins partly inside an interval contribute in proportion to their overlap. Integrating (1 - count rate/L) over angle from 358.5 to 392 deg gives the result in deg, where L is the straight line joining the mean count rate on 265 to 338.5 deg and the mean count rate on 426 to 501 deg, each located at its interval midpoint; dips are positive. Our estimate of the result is 9.0 deg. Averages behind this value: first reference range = 420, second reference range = 395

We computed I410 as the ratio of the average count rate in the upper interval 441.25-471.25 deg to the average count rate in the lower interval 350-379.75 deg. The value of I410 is 1.5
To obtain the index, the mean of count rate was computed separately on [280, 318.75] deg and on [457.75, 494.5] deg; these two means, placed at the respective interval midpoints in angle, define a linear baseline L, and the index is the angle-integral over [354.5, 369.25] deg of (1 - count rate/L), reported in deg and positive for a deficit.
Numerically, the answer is 6.1 deg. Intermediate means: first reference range 416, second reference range 415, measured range 244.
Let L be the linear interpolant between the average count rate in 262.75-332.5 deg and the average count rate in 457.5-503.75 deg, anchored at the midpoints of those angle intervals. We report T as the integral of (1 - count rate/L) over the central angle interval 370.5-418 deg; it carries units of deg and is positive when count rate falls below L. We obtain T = 7.00 deg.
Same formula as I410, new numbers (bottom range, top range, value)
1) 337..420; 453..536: 1.33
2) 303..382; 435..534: 1.21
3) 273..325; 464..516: 1.07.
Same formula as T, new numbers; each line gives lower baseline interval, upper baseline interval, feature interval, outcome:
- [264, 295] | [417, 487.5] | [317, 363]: 3.59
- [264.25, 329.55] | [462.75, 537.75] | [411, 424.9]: 1.89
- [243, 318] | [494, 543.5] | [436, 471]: 4.00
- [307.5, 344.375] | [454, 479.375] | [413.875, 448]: 6.09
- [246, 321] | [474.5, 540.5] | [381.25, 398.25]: 4.11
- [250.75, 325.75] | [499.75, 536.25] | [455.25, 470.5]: 1.69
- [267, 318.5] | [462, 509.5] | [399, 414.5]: 1.44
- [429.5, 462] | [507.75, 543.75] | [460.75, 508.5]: -0.04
